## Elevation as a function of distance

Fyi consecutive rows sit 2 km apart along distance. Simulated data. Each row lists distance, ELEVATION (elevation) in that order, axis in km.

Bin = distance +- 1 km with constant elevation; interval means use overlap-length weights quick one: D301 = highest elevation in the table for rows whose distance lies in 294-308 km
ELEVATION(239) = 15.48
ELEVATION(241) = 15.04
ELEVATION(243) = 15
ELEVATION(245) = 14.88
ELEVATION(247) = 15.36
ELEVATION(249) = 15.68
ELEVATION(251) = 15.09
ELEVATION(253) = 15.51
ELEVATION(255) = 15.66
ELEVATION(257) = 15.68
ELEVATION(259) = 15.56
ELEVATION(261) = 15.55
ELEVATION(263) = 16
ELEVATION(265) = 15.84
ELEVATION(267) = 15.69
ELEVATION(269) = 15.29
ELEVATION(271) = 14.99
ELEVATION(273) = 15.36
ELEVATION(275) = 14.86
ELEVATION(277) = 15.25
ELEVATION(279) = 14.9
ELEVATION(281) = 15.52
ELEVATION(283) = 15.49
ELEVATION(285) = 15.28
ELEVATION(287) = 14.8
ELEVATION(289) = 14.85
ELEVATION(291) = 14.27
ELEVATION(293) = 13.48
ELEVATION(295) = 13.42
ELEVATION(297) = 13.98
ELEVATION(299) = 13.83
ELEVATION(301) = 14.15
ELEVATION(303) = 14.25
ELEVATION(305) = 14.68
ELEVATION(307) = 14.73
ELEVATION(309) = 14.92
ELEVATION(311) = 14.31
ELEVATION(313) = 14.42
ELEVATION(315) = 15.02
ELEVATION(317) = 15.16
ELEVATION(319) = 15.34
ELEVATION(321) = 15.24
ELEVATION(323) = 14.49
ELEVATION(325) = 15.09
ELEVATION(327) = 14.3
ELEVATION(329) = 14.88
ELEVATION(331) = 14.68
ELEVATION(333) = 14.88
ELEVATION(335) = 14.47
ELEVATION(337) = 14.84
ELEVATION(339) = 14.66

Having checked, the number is 14.73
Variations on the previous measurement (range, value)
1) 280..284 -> 15.52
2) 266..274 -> 15.69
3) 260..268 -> 16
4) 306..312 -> 14.92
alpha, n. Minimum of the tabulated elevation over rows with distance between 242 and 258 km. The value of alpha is 14.88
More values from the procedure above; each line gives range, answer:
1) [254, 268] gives 15.55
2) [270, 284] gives 14.86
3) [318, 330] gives 14.3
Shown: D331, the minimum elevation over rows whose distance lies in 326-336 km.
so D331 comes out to 14.3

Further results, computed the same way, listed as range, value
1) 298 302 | 13.83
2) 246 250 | 15.36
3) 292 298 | 13.42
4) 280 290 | 14.8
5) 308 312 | 14.31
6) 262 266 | 15.84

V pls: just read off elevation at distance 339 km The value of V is 14.66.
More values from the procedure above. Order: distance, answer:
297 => 13.98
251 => 15.09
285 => 15.28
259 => 15.56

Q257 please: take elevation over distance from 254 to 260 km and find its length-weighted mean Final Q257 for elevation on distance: 15.6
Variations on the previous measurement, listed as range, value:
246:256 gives 15.5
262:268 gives 15.8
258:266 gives 15.7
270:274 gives 15.2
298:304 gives 14.1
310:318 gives 14.7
